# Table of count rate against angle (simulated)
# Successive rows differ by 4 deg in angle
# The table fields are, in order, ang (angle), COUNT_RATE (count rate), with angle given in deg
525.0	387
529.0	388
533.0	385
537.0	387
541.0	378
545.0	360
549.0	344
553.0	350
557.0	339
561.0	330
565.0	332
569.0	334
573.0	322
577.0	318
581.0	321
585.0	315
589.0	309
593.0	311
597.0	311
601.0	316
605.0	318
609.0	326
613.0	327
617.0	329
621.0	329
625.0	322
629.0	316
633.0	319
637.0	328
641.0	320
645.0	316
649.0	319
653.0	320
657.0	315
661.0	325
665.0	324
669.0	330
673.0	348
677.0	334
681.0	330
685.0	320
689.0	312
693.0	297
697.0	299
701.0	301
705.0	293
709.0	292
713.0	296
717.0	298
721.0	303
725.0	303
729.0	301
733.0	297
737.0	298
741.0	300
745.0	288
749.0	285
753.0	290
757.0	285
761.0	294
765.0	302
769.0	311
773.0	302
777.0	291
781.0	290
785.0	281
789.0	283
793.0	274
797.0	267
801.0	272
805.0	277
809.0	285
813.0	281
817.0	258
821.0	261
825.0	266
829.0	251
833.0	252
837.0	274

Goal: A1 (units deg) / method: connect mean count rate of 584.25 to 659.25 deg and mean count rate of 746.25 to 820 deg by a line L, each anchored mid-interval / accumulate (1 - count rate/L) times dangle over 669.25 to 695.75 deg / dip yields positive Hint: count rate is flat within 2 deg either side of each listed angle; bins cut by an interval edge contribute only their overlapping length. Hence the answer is -1.5 deg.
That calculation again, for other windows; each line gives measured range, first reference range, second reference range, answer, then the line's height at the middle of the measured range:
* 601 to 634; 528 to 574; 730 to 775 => 1.2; 335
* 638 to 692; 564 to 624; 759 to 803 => -2.7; 308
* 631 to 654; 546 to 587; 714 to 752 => -0.4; 316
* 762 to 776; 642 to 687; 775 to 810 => -0.7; 288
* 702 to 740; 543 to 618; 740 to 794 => 0.3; 300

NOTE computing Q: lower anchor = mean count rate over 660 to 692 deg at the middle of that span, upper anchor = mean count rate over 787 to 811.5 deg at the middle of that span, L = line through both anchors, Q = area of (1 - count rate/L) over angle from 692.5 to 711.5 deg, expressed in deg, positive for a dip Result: 1.2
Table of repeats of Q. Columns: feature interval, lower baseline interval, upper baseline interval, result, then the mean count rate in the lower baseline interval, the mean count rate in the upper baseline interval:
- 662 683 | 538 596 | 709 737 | -1.5 deg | 334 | 299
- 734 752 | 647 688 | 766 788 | 0.7 deg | 326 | 295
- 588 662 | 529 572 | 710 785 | 2.8 deg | 355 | 296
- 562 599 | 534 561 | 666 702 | 3.1 deg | 358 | 320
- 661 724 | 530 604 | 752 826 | -1.1 deg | 337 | 283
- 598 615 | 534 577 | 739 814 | 0.6 deg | 347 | 287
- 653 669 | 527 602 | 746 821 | -0.4 deg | 340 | 284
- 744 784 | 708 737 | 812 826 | -1.3 deg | 299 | 266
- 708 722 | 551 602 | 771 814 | 0.0 deg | 324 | 282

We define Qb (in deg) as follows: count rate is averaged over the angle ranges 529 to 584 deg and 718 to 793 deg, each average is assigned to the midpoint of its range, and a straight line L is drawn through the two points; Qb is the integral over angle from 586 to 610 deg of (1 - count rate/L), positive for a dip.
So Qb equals 1.5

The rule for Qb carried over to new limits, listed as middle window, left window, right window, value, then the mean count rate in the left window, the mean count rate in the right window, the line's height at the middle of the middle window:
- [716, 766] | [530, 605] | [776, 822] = -0.6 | 337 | 277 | 292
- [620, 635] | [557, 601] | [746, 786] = -0.3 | 321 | 293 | 314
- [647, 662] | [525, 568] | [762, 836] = 0.3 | 360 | 278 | 325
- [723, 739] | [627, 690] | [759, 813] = 0.2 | 324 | 287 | 303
